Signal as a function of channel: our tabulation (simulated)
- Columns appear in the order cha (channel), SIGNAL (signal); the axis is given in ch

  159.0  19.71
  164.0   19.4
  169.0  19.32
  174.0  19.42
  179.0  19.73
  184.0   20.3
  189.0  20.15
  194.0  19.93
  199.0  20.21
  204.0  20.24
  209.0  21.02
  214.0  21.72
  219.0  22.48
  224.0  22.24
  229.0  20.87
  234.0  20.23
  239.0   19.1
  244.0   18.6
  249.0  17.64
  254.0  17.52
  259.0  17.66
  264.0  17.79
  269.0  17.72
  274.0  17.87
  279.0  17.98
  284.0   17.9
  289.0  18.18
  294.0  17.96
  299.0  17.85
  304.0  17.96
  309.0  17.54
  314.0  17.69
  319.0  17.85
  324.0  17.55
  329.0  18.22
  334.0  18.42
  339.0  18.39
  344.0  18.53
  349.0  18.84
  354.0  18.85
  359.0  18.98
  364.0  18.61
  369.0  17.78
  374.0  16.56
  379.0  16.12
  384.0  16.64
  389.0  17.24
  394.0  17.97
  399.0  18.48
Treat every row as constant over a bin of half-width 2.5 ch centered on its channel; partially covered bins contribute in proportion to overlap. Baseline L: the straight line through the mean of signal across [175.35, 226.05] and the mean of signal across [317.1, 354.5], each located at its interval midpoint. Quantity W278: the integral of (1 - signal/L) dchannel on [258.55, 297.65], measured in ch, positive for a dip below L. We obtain 2.9 ch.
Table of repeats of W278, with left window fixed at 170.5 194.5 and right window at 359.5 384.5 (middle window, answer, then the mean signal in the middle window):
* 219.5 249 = -1.5 ch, 20.1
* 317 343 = -0.3 ch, 18.1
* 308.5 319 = 0.2 ch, 17.7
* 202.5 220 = -1.7 ch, 21.3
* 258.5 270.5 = 0.7 ch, 17.7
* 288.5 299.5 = 0.2 ch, 18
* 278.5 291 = 0.3 ch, 18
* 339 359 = -1.2 ch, 18.7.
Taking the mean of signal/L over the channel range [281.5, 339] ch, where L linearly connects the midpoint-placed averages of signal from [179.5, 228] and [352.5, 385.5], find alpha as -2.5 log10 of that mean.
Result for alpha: 0.05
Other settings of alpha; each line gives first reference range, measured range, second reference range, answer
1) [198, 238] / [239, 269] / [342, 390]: 0.13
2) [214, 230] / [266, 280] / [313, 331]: 0.11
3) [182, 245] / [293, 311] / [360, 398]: 0.06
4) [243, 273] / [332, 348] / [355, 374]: -0.02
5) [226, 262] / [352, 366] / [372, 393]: -0.10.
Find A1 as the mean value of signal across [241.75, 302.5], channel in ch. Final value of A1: 17.9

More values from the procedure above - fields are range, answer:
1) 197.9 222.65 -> 21.2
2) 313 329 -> 17.8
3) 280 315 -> 17.9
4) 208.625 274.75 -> 19.5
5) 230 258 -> 18.7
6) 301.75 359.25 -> 18.2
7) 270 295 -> 18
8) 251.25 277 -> 17.7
